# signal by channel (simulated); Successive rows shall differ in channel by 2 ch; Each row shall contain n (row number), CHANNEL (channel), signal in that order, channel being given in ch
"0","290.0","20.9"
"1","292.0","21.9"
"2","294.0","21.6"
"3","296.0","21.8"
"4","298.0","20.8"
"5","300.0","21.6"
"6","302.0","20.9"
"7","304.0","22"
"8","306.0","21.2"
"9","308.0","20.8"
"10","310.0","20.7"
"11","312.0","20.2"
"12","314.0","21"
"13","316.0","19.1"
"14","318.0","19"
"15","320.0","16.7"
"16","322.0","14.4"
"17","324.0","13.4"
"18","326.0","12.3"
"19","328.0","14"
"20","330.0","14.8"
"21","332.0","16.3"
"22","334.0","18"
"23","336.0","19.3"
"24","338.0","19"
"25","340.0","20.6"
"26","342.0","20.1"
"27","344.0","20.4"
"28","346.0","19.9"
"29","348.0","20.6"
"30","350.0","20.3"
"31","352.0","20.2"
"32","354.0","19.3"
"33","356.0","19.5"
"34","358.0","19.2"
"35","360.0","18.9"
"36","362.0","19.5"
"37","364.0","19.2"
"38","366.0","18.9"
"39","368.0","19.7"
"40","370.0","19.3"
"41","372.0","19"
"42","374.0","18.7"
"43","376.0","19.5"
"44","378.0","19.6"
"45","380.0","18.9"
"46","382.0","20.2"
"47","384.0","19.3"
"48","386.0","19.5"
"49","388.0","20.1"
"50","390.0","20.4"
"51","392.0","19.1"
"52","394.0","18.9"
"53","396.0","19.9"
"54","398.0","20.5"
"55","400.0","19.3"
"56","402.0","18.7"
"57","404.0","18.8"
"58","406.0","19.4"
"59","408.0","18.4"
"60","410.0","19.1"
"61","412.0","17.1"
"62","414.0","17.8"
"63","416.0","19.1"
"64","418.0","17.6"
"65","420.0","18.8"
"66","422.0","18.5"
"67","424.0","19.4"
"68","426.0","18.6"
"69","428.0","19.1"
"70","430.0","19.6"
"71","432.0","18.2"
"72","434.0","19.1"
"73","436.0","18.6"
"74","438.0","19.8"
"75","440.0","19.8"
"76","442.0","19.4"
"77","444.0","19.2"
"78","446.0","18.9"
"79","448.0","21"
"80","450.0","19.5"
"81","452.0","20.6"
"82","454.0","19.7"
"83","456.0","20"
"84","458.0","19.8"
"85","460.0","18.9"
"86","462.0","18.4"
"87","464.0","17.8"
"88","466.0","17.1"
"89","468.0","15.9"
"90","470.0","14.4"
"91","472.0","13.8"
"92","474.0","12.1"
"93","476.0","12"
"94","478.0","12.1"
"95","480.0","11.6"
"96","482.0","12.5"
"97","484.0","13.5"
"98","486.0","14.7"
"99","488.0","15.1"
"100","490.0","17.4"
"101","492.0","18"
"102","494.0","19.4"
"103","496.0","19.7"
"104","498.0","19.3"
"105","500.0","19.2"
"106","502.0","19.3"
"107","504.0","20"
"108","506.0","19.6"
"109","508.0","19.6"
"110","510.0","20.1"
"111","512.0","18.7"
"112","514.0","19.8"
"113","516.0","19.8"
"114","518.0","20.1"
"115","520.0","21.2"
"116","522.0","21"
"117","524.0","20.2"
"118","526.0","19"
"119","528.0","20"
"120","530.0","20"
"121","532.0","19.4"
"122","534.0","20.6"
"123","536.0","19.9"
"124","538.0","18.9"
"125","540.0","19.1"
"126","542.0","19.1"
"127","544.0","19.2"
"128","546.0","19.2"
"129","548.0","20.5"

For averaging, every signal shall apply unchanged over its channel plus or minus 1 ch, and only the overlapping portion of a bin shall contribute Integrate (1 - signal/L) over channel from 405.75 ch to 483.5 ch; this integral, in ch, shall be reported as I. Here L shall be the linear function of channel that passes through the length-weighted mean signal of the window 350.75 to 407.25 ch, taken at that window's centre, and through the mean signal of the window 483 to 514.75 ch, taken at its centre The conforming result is 4.6 ch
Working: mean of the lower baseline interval 19.4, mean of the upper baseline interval 18.3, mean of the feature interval 17.7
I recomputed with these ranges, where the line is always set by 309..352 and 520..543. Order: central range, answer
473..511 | 5.7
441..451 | -0.3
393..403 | -0.4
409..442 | 0.3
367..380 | -0.5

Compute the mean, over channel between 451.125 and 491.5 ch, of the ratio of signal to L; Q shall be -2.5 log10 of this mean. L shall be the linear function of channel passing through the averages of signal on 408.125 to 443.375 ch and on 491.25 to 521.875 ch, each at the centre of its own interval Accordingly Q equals 0.21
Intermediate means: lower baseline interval 18.8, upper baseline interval 19.6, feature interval 15.9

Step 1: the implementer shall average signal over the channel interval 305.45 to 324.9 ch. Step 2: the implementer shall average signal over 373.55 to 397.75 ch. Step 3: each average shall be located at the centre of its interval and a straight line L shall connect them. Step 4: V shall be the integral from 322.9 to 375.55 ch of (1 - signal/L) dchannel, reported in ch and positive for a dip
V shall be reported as 1.7 ch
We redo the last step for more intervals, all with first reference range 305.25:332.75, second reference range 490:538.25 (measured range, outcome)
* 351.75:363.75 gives -1.02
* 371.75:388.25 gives -1.19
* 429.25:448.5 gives -0.54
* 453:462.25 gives -0.21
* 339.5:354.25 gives -2.07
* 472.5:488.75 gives 5.34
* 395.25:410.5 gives -0.74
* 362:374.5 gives -0.84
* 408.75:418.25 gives 0.16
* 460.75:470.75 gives 1.19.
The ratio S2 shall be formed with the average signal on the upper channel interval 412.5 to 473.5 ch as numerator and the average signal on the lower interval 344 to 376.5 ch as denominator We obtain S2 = 0.95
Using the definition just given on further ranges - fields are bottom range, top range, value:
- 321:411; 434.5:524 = 0.96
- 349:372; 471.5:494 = 0.73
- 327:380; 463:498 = 0.80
